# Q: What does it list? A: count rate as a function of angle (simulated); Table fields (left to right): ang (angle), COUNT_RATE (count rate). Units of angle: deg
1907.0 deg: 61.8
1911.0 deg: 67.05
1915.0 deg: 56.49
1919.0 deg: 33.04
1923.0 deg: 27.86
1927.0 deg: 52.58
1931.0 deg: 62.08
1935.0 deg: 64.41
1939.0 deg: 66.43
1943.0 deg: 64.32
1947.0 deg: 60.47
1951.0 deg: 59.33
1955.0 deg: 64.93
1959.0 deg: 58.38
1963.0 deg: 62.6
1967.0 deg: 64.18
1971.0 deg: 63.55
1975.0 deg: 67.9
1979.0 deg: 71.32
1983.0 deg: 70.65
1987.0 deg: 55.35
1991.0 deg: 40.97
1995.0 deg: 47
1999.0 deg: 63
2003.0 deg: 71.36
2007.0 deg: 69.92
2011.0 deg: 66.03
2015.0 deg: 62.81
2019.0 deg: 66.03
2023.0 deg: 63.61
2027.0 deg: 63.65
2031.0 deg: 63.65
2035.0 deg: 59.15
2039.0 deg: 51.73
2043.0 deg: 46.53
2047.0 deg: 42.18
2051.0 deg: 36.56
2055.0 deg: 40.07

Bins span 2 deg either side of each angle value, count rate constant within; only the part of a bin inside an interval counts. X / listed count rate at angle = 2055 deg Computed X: 40.07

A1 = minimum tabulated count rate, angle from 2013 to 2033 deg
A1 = 62.81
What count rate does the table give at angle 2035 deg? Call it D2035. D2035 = 59.15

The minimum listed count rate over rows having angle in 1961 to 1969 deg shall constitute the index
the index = 62.6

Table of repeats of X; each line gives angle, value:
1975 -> 67.9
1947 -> 60.47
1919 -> 33.04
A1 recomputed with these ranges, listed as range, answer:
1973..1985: 67.9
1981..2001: 40.97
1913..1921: 33.04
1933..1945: 64.32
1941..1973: 58.38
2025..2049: 42.18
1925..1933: 52.58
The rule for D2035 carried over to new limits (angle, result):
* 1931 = 62.08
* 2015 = 62.81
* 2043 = 46.53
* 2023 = 63.61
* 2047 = 42.18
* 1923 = 27.86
